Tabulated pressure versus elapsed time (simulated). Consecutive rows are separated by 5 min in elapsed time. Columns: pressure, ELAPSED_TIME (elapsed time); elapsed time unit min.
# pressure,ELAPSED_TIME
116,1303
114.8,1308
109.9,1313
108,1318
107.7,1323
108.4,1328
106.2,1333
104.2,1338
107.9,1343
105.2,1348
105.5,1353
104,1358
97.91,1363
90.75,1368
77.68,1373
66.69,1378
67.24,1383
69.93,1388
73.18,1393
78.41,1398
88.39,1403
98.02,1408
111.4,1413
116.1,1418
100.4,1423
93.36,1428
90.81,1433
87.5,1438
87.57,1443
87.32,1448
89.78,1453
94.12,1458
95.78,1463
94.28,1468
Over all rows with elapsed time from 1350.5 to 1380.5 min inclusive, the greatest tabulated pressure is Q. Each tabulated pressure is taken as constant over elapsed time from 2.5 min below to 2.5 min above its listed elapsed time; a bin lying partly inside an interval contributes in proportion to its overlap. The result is 105.5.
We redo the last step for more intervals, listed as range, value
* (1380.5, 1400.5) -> 78.41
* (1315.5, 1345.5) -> 108.4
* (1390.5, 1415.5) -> 111.4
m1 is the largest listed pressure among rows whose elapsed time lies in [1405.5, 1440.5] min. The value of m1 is 116.1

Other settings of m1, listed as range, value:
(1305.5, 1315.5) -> 114.8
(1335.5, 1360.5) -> 107.9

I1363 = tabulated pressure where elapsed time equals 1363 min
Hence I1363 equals 97.91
